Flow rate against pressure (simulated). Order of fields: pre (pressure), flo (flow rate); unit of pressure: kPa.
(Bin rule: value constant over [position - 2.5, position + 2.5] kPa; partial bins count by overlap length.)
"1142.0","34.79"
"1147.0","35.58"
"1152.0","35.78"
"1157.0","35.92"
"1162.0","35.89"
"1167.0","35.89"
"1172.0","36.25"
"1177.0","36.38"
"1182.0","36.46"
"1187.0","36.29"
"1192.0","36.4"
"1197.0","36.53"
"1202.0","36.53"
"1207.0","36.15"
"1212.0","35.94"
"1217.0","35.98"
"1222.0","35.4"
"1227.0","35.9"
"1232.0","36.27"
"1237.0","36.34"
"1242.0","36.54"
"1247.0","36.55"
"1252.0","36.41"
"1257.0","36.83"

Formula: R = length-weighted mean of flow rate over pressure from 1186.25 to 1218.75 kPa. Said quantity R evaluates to 36.3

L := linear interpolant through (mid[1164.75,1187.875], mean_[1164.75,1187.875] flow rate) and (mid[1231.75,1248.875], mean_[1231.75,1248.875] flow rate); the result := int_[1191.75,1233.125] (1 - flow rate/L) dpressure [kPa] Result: 0.3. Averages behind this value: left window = 36.3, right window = 36.4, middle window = 36.1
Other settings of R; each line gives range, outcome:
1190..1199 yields 36.5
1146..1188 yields 36.1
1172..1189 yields 36.4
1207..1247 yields 36.1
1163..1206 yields 36.3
